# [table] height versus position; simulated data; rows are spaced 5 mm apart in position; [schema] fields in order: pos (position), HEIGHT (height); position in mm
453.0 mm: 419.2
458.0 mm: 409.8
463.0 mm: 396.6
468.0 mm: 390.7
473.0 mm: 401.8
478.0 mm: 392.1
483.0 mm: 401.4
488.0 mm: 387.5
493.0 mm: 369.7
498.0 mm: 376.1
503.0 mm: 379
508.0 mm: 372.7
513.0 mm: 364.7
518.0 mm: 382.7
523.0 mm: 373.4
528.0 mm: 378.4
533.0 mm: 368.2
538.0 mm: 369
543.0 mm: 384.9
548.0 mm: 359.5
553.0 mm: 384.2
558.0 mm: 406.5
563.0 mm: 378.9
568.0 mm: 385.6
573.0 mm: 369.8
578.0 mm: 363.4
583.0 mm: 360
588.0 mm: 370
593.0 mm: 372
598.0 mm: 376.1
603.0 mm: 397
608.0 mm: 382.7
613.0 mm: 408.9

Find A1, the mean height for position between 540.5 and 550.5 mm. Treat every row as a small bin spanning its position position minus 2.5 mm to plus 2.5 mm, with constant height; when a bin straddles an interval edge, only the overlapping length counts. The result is 372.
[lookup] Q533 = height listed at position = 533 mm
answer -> 368.2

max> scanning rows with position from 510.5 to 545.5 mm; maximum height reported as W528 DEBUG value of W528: 384.9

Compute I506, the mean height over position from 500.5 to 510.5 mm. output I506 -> 376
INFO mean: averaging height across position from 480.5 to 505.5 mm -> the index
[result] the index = 383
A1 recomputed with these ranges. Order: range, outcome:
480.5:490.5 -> 394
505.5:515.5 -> 369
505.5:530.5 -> 374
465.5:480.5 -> 395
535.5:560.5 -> 381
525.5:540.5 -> 372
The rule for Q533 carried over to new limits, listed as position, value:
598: 376.1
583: 360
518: 382.7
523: 373.4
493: 369.7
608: 382.7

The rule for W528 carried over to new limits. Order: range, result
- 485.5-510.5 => 387.5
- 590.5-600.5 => 376.1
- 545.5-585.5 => 406.5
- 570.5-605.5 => 397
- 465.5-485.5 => 401.8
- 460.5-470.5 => 396.6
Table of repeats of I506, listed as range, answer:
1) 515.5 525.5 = 378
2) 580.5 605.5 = 375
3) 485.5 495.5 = 379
